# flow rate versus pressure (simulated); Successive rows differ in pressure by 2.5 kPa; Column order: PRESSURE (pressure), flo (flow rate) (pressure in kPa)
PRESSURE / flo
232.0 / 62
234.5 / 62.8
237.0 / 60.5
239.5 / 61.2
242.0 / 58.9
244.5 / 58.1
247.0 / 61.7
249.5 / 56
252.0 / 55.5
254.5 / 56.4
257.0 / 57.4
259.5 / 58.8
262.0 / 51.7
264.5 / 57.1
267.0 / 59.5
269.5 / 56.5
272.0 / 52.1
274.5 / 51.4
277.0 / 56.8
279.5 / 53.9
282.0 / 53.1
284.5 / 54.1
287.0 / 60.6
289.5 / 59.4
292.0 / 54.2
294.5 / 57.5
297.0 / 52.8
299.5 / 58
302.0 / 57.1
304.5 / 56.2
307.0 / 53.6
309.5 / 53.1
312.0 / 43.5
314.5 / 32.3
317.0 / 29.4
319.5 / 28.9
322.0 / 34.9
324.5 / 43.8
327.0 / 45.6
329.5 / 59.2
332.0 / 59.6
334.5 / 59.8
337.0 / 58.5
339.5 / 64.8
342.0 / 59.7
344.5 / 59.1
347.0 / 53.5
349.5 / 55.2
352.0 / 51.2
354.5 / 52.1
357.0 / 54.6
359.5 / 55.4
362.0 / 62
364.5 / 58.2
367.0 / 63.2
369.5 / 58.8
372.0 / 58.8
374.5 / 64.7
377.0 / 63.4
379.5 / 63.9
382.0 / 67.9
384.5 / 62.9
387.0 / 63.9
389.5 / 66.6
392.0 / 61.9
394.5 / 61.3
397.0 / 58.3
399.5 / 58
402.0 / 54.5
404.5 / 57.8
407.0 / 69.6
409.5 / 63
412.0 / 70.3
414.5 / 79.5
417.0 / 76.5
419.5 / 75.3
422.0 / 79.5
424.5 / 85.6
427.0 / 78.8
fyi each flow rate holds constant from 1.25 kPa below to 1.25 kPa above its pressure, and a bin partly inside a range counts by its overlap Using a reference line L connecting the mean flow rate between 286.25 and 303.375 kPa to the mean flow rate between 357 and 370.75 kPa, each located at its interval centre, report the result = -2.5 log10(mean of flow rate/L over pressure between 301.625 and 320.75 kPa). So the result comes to 0.30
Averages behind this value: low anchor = 57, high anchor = 59.1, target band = 43.7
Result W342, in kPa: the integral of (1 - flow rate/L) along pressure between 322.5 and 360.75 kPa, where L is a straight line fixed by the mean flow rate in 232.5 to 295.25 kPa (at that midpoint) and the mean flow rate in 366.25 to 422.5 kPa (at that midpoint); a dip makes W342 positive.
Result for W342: 4.2 kPa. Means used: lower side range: 57.1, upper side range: 65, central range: 55.1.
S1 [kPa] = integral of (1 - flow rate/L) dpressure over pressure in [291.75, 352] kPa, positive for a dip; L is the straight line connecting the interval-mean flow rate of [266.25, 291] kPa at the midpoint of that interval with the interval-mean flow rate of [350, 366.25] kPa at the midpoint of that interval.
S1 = 4.9 kPa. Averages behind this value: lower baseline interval 55.6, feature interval 51.2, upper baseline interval 55.8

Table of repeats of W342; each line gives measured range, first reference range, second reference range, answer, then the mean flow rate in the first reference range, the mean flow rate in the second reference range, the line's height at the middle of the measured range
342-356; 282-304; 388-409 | 1.0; 56.5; 61.1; 58.9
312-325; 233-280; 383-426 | 5.8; 57.3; 67.4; 61.5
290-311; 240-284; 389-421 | 1.2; 56.2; 65.7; 58.8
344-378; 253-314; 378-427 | 2.9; 54.9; 67.5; 63.1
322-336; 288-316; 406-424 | 1.4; 52.4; 73.9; 57.5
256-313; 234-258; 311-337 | -4.0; 58.7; 44.4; 51.7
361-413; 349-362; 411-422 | 2.3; 54.4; 76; 65.6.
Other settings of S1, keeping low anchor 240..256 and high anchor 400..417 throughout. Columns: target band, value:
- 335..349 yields 0.9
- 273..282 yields 0.8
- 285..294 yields 0.4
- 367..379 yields 0.5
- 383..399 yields 0.7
